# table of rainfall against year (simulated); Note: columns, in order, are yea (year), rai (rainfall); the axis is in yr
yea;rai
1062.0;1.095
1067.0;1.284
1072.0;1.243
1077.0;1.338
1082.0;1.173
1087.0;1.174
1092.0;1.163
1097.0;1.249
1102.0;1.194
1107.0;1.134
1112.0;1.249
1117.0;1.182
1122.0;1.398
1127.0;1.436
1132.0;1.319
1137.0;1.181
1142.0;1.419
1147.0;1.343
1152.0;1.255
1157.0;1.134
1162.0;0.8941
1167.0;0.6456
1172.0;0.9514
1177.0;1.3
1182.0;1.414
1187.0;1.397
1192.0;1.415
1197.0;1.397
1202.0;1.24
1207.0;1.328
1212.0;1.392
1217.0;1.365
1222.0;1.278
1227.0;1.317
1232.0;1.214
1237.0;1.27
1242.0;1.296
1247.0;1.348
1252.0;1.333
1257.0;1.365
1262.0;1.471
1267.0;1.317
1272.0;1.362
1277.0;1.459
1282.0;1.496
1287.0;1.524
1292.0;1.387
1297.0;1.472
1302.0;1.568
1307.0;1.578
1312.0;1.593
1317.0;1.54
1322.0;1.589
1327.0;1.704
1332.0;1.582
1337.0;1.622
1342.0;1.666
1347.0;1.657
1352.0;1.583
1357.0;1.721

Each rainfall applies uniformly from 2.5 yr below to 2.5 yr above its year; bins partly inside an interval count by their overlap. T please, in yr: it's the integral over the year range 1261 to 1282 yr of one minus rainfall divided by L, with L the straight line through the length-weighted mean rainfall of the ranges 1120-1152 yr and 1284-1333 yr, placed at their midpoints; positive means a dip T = 1.4 yr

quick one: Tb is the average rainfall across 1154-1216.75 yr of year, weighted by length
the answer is 1.21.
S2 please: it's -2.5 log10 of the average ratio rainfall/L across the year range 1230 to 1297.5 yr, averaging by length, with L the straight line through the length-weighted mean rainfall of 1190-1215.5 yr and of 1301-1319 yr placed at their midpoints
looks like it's 0.08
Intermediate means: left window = 1.35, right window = 1.57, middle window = 1.38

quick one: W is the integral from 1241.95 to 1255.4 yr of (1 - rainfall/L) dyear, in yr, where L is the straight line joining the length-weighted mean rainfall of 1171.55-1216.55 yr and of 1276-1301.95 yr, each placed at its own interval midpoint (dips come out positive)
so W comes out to 0.8 yr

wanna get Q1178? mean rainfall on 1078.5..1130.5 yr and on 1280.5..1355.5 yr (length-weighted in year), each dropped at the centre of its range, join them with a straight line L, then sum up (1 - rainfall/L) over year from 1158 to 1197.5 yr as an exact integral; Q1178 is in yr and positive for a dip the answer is 5.6 yr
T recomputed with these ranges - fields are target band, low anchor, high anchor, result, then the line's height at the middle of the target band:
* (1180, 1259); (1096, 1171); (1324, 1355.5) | 2.4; 1.38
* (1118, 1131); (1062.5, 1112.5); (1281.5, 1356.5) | -1.1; 1.27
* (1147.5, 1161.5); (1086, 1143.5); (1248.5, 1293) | 1.3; 1.3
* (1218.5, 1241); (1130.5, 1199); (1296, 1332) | 1.6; 1.38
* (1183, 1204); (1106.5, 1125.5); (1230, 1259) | -1.3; 1.29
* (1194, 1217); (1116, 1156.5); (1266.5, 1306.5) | 0.6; 1.38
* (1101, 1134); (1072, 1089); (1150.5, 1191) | -2.4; 1.19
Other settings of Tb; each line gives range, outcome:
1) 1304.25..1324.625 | 1.58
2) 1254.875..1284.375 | 1.41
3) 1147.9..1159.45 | 1.22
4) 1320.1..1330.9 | 1.64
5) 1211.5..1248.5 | 1.3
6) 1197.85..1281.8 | 1.34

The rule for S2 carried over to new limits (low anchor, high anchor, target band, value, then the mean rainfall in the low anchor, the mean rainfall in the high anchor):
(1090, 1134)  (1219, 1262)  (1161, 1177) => 0.39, 1.26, 1.31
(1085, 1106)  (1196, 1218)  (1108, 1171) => 0.04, 1.19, 1.34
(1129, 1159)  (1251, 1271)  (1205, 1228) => 0.00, 1.28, 1.37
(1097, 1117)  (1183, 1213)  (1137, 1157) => -0.02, 1.2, 1.36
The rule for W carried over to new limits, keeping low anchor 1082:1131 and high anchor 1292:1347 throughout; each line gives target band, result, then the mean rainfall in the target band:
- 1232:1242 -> 1.30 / 1.26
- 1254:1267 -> 0.83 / 1.4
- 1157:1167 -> 3.29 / 0.892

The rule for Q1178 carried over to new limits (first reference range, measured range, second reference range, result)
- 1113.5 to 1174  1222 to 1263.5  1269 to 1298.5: 1.51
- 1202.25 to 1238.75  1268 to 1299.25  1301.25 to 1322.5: 0.98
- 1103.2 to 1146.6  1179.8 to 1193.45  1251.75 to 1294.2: -0.66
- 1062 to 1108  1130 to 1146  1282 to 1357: -0.17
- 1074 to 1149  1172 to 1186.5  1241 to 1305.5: 0.40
